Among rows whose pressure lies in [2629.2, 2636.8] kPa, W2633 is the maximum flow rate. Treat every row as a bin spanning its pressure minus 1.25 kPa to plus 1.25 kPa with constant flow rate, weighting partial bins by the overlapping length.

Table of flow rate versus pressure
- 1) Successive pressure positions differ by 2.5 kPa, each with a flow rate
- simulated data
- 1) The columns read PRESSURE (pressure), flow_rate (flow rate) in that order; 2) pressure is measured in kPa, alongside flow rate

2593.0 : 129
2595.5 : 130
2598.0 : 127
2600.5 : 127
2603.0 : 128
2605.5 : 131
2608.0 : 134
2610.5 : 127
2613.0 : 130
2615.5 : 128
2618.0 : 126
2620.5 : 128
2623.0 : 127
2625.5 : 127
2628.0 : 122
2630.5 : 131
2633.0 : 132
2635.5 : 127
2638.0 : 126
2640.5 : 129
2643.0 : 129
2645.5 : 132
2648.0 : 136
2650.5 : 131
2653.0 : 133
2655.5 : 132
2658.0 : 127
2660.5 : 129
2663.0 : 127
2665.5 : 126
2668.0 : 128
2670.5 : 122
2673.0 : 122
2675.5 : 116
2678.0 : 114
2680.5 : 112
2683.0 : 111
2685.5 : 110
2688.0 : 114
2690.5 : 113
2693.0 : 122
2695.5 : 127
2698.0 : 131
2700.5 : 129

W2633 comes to 132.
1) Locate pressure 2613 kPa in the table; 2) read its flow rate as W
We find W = 130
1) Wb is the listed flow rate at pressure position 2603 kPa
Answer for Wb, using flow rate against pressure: 128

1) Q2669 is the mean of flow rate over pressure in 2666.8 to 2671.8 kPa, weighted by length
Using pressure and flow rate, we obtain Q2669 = 125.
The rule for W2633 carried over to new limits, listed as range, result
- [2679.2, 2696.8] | 127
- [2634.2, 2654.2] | 136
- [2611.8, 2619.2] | 130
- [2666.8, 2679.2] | 128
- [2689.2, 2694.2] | 122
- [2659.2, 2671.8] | 129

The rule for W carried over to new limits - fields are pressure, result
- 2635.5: 127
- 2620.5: 128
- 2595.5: 130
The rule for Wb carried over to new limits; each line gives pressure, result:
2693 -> 122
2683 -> 111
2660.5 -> 129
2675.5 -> 116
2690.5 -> 113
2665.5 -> 126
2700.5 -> 129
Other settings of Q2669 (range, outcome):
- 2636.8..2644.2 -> 128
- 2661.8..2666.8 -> 127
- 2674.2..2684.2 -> 113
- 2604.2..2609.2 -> 132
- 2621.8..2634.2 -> 128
